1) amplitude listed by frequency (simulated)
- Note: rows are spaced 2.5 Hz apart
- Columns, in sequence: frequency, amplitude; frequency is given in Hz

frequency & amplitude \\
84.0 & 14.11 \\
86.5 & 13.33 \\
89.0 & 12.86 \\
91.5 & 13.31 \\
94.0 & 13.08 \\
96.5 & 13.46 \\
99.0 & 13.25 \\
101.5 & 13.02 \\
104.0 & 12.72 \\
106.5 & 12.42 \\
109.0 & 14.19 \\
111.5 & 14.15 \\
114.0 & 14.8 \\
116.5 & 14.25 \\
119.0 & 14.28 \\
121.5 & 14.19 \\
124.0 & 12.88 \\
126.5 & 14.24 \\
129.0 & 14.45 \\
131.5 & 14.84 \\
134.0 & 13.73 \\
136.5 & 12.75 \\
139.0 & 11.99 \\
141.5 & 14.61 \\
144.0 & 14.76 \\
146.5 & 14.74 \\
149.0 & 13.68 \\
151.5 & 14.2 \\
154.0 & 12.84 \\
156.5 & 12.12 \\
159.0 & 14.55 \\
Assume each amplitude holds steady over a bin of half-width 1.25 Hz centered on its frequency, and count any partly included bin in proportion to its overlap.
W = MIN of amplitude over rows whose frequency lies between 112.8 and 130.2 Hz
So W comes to 12.88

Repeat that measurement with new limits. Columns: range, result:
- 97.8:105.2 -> 12.72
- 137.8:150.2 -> 11.99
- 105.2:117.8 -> 12.42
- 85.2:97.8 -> 12.86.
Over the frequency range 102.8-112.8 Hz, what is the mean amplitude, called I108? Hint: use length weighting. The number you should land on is 13.4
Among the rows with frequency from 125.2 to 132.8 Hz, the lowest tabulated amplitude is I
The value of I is 14.24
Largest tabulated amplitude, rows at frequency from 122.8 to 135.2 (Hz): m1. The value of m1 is 14.84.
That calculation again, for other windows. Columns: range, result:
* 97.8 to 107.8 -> 13.25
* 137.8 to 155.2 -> 14.76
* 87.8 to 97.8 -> 13.46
